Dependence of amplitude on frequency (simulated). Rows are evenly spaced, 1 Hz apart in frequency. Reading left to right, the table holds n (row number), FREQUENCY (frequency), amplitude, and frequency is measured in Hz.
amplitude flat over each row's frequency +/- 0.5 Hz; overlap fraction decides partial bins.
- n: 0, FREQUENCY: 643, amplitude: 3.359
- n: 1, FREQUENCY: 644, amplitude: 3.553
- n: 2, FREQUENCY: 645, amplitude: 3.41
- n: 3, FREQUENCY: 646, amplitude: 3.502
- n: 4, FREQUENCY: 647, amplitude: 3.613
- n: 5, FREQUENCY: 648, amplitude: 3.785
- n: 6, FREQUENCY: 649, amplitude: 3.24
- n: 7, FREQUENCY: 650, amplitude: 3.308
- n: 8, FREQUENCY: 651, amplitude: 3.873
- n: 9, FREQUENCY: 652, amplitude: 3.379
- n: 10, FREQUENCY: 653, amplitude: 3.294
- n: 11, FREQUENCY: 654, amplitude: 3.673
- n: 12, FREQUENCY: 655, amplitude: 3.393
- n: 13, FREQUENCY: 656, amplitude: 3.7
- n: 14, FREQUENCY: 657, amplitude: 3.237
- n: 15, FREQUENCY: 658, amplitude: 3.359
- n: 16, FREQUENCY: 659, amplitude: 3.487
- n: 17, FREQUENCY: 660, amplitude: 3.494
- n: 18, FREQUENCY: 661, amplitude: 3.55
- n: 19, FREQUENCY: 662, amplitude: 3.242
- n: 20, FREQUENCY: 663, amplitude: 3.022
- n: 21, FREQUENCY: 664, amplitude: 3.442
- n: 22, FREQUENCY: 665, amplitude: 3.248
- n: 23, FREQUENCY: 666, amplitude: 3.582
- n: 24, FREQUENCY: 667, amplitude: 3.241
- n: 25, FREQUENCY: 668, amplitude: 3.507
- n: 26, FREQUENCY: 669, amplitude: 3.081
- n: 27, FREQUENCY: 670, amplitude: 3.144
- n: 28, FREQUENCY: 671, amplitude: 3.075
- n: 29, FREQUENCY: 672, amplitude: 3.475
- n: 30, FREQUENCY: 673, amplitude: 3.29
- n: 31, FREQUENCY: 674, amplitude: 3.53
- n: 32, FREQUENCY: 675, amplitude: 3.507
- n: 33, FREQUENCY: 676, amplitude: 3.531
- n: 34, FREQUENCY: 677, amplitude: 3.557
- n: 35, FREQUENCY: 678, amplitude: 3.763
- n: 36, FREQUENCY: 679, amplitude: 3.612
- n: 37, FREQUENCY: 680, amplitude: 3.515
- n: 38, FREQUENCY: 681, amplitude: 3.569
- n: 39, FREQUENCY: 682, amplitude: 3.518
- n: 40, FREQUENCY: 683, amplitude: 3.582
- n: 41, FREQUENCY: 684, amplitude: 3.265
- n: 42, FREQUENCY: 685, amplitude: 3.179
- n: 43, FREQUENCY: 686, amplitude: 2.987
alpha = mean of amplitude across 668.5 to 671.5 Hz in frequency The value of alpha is 3.1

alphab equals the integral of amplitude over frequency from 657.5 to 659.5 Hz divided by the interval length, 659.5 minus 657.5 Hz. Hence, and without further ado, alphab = 3.42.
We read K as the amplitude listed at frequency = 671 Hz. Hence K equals 3.075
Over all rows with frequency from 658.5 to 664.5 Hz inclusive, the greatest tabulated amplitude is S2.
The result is 3.55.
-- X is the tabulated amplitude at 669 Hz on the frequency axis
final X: 3.081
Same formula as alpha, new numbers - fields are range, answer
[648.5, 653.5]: 3.42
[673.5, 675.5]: 3.52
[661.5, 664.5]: 3.24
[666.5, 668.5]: 3.37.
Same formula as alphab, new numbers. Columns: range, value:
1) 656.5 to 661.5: 3.43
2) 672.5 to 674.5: 3.41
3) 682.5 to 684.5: 3.42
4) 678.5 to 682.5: 3.55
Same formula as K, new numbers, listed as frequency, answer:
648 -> 3.785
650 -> 3.308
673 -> 3.29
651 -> 3.873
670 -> 3.144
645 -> 3.41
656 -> 3.7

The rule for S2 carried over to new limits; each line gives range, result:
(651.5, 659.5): 3.7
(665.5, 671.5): 3.582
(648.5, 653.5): 3.873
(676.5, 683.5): 3.763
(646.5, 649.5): 3.785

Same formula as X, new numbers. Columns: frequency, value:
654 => 3.673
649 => 3.24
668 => 3.507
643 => 3.359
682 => 3.518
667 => 3.241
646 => 3.502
